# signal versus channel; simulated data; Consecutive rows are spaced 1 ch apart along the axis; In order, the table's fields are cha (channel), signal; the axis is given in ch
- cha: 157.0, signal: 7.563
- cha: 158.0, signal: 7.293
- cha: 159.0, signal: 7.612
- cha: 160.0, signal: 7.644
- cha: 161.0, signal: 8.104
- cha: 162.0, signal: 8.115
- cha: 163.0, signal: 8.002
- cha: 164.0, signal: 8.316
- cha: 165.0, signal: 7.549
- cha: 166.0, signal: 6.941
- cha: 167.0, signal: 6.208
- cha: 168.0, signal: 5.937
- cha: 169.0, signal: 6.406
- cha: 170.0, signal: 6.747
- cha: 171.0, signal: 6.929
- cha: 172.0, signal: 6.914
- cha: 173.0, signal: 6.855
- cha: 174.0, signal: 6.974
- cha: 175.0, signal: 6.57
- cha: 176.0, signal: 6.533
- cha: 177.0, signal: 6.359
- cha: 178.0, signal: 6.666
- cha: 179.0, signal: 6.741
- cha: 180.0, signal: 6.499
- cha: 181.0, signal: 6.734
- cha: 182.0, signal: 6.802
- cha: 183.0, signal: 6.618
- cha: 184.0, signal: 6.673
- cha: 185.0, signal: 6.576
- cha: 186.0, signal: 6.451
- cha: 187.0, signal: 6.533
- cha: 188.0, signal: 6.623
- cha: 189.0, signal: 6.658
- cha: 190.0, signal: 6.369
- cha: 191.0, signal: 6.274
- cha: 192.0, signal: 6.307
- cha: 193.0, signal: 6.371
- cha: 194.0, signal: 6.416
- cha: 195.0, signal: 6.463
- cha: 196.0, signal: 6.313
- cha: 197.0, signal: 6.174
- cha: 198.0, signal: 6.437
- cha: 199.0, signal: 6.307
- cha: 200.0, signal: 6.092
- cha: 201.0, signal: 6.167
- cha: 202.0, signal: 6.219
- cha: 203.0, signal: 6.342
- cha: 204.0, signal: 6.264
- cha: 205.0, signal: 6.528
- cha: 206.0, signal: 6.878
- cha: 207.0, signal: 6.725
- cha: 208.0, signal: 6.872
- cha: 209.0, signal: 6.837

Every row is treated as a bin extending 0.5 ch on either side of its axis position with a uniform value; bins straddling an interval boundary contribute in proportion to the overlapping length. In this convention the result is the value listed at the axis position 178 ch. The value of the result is 6.666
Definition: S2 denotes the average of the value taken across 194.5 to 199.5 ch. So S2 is 6.34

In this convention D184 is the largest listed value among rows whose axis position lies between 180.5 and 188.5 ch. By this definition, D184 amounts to 6.802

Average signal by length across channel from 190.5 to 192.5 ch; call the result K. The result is 6.29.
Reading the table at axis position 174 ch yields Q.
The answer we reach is 6.974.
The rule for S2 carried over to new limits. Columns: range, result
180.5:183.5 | 6.72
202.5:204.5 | 6.3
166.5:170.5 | 6.32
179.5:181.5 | 6.62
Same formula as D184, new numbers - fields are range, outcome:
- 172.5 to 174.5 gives 6.974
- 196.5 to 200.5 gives 6.437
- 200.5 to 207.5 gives 6.878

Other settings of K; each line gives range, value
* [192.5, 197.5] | 6.35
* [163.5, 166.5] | 7.6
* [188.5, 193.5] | 6.4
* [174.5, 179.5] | 6.57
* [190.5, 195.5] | 6.37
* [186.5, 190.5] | 6.55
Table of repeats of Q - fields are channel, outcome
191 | 6.274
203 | 6.342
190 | 6.369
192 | 6.307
